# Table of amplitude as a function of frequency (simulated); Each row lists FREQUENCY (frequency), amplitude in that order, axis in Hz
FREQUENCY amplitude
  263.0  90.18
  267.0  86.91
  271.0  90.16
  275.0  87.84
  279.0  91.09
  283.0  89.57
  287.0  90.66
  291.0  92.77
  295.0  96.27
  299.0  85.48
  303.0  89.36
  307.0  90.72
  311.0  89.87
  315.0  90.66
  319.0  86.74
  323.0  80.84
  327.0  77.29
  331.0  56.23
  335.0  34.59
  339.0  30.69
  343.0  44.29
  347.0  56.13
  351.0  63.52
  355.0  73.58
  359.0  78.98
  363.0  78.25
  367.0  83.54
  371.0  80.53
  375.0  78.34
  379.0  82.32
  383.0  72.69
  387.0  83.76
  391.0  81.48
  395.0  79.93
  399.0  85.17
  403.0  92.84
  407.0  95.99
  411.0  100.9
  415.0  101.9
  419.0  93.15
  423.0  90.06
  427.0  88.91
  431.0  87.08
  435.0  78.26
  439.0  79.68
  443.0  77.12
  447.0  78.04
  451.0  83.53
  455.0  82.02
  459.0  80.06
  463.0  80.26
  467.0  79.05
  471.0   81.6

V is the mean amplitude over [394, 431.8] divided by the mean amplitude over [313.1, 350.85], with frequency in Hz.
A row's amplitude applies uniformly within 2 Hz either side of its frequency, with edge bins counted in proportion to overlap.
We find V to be 1.5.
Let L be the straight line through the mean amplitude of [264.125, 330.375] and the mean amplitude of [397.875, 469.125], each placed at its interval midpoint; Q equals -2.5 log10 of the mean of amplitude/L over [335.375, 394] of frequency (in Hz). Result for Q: 0.24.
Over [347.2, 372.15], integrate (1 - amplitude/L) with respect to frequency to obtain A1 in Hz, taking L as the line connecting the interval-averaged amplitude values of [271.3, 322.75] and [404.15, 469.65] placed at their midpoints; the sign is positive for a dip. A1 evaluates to 3.8 Hz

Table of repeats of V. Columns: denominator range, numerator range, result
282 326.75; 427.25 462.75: 0.91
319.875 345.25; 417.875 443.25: 1.54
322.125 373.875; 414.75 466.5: 1.30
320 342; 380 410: 1.50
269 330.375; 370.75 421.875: 0.99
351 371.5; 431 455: 1.04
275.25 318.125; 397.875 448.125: 0.98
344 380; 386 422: 1.23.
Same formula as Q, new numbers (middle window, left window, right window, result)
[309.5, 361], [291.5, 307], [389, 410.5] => 0.331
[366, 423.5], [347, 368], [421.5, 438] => -0.092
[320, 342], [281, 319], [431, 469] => 0.481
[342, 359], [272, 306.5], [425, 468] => 0.355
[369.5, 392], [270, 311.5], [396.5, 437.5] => 0.142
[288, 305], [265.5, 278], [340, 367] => -0.116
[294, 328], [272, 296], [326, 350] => -0.247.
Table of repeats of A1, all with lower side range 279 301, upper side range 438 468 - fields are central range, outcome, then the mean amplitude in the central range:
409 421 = -2.3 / 98.7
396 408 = -0.9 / 90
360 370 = 0.6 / 80.7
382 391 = 0.5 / 79.6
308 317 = -0.1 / 90.3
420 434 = -1.1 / 88.3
